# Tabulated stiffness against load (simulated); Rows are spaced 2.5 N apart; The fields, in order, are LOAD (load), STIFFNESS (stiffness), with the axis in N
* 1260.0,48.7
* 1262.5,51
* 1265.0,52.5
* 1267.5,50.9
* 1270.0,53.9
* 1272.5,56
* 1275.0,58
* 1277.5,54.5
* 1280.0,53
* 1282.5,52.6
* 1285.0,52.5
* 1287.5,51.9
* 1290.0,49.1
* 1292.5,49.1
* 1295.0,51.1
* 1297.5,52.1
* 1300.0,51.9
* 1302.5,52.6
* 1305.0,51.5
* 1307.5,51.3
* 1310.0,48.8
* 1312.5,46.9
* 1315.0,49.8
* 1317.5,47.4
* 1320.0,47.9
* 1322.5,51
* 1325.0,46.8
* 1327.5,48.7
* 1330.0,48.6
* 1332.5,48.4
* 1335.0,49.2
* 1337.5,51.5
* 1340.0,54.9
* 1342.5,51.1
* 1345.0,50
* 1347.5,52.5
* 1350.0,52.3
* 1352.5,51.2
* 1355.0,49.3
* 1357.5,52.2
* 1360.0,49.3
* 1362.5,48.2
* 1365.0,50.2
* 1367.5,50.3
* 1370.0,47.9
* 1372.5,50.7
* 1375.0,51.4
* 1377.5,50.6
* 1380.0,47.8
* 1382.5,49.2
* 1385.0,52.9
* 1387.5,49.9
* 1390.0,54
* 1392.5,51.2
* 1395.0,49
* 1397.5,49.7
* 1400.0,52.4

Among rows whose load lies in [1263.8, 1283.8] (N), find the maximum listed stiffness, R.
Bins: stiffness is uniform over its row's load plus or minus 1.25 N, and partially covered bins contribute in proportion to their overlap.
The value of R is 58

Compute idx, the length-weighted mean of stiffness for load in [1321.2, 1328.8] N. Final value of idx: 48.8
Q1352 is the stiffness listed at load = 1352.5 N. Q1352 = 51.2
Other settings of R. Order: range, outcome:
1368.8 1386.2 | 52.9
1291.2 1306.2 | 52.6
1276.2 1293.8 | 54.5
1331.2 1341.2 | 54.9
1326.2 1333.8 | 48.7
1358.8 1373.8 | 50.7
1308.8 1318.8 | 49.8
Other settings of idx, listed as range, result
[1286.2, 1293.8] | 50.1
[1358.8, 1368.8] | 49.5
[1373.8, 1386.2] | 50.4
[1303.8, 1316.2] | 49.7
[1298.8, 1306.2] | 52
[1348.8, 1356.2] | 50.9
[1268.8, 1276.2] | 56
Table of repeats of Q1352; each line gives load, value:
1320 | 47.9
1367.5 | 50.3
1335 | 49.2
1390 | 54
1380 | 47.8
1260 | 48.7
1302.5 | 52.6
